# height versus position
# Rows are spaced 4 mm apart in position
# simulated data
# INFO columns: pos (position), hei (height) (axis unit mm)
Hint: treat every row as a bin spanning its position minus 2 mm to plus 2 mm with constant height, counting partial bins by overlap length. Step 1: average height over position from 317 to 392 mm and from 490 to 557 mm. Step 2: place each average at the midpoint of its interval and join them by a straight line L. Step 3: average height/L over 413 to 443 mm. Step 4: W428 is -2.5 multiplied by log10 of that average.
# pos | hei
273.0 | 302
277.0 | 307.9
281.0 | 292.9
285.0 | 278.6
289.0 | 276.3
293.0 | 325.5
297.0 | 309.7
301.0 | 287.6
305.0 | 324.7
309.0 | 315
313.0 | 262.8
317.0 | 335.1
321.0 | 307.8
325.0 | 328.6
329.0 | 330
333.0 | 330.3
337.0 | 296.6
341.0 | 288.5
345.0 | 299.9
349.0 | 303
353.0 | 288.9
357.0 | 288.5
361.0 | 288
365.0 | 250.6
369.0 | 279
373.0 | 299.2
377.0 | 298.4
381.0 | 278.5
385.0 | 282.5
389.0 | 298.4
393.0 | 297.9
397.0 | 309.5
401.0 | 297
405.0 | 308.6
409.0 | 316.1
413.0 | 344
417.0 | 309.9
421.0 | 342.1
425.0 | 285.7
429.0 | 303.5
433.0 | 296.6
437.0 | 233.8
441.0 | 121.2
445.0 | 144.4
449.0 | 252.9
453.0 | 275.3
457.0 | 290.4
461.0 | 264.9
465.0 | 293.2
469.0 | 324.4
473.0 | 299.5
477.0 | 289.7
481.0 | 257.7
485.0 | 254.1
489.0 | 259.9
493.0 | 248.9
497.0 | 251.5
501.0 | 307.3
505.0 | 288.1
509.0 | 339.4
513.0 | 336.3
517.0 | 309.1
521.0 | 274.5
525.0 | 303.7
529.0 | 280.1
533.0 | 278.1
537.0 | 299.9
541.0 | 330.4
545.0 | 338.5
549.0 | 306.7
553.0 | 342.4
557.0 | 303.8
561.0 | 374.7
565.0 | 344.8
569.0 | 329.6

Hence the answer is 0.09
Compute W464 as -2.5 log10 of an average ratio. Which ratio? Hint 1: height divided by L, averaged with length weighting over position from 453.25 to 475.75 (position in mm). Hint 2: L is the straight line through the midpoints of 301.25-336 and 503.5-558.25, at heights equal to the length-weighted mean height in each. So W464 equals 0.07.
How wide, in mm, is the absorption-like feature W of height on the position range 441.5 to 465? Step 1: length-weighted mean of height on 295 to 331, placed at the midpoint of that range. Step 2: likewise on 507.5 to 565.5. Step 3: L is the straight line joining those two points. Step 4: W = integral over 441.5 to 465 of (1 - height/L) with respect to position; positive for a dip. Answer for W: 5.4 mm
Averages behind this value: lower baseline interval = 311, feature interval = 242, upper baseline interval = 317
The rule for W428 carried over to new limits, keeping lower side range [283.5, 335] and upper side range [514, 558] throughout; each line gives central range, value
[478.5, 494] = 0.20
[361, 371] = 0.15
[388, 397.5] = 0.03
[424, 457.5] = 0.26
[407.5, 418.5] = -0.06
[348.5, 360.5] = 0.06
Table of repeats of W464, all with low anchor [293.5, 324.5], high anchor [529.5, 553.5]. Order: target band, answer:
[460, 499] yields 0.135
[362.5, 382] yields 0.102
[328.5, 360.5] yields 0.027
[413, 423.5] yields -0.060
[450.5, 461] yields 0.121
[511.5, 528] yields 0.029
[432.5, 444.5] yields 0.487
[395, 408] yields 0.014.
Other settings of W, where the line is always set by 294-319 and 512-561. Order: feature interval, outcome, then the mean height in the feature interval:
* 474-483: 1.0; 277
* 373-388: 0.9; 289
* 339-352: 0.5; 296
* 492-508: 1.6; 280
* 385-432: 0.0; 309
